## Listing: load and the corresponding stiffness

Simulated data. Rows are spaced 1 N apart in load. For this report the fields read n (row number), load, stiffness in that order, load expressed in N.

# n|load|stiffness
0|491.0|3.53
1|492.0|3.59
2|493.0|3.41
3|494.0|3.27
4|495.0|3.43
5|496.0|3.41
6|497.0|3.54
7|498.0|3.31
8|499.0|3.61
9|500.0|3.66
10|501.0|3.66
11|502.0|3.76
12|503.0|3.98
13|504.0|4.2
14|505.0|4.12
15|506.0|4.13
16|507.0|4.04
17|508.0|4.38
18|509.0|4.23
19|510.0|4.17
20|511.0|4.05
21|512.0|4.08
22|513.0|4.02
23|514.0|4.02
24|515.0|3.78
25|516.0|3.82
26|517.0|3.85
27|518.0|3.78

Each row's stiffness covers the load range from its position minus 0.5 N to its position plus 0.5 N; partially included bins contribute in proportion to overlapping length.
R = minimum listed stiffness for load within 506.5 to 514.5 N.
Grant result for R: 4.02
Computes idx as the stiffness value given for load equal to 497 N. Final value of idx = 3.54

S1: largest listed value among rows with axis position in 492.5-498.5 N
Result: 3.54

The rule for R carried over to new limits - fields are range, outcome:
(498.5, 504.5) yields 3.61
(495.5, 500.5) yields 3.31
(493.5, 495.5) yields 3.27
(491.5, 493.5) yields 3.41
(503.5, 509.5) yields 4.04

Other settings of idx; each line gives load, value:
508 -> 4.38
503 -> 3.98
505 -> 4.12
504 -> 4.2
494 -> 3.27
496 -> 3.41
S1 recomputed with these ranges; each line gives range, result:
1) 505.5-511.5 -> 4.38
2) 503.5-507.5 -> 4.2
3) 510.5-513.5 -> 4.08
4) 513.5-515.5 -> 4.02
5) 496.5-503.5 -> 3.98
